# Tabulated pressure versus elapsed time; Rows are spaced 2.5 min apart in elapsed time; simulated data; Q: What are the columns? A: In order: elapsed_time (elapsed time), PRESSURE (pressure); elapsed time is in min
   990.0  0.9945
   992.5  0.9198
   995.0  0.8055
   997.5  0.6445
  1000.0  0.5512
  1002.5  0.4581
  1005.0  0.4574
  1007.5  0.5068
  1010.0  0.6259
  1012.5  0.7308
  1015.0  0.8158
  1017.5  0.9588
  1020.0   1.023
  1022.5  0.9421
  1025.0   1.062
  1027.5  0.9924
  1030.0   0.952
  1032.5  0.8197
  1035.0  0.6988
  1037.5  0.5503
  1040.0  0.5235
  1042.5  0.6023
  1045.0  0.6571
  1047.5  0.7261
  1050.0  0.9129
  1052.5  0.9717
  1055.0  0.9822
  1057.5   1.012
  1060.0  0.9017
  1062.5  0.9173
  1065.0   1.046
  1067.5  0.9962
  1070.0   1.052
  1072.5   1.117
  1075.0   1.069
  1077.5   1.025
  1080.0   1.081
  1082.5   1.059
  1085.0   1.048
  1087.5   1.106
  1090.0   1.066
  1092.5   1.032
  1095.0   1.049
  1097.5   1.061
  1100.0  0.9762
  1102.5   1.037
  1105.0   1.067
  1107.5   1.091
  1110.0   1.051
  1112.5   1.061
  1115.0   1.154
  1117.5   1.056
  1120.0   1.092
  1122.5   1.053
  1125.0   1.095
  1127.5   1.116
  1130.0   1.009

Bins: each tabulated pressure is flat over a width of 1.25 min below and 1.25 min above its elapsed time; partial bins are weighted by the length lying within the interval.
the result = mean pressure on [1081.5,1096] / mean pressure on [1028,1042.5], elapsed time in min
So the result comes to 1.48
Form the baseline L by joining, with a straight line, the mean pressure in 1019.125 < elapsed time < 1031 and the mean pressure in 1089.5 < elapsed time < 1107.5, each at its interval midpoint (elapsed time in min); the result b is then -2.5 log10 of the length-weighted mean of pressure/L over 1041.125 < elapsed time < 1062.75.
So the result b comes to 0.19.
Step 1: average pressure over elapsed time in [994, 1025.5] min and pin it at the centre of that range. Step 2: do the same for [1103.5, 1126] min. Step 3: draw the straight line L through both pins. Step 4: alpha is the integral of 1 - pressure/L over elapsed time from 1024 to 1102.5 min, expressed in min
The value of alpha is -2.5 min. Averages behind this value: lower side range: 0.729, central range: 0.939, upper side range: 1.08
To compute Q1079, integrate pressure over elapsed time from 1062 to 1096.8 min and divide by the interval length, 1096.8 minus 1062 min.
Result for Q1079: 1.05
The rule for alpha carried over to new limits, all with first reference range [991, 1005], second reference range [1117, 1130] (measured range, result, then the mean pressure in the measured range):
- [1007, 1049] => -1.4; 0.781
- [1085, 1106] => -1.4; 1.05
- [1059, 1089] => -4.0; 1.04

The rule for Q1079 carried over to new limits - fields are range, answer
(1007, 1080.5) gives 0.877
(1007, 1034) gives 0.865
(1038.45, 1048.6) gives 0.624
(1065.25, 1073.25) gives 1.05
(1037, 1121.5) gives 0.979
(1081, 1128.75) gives 1.07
